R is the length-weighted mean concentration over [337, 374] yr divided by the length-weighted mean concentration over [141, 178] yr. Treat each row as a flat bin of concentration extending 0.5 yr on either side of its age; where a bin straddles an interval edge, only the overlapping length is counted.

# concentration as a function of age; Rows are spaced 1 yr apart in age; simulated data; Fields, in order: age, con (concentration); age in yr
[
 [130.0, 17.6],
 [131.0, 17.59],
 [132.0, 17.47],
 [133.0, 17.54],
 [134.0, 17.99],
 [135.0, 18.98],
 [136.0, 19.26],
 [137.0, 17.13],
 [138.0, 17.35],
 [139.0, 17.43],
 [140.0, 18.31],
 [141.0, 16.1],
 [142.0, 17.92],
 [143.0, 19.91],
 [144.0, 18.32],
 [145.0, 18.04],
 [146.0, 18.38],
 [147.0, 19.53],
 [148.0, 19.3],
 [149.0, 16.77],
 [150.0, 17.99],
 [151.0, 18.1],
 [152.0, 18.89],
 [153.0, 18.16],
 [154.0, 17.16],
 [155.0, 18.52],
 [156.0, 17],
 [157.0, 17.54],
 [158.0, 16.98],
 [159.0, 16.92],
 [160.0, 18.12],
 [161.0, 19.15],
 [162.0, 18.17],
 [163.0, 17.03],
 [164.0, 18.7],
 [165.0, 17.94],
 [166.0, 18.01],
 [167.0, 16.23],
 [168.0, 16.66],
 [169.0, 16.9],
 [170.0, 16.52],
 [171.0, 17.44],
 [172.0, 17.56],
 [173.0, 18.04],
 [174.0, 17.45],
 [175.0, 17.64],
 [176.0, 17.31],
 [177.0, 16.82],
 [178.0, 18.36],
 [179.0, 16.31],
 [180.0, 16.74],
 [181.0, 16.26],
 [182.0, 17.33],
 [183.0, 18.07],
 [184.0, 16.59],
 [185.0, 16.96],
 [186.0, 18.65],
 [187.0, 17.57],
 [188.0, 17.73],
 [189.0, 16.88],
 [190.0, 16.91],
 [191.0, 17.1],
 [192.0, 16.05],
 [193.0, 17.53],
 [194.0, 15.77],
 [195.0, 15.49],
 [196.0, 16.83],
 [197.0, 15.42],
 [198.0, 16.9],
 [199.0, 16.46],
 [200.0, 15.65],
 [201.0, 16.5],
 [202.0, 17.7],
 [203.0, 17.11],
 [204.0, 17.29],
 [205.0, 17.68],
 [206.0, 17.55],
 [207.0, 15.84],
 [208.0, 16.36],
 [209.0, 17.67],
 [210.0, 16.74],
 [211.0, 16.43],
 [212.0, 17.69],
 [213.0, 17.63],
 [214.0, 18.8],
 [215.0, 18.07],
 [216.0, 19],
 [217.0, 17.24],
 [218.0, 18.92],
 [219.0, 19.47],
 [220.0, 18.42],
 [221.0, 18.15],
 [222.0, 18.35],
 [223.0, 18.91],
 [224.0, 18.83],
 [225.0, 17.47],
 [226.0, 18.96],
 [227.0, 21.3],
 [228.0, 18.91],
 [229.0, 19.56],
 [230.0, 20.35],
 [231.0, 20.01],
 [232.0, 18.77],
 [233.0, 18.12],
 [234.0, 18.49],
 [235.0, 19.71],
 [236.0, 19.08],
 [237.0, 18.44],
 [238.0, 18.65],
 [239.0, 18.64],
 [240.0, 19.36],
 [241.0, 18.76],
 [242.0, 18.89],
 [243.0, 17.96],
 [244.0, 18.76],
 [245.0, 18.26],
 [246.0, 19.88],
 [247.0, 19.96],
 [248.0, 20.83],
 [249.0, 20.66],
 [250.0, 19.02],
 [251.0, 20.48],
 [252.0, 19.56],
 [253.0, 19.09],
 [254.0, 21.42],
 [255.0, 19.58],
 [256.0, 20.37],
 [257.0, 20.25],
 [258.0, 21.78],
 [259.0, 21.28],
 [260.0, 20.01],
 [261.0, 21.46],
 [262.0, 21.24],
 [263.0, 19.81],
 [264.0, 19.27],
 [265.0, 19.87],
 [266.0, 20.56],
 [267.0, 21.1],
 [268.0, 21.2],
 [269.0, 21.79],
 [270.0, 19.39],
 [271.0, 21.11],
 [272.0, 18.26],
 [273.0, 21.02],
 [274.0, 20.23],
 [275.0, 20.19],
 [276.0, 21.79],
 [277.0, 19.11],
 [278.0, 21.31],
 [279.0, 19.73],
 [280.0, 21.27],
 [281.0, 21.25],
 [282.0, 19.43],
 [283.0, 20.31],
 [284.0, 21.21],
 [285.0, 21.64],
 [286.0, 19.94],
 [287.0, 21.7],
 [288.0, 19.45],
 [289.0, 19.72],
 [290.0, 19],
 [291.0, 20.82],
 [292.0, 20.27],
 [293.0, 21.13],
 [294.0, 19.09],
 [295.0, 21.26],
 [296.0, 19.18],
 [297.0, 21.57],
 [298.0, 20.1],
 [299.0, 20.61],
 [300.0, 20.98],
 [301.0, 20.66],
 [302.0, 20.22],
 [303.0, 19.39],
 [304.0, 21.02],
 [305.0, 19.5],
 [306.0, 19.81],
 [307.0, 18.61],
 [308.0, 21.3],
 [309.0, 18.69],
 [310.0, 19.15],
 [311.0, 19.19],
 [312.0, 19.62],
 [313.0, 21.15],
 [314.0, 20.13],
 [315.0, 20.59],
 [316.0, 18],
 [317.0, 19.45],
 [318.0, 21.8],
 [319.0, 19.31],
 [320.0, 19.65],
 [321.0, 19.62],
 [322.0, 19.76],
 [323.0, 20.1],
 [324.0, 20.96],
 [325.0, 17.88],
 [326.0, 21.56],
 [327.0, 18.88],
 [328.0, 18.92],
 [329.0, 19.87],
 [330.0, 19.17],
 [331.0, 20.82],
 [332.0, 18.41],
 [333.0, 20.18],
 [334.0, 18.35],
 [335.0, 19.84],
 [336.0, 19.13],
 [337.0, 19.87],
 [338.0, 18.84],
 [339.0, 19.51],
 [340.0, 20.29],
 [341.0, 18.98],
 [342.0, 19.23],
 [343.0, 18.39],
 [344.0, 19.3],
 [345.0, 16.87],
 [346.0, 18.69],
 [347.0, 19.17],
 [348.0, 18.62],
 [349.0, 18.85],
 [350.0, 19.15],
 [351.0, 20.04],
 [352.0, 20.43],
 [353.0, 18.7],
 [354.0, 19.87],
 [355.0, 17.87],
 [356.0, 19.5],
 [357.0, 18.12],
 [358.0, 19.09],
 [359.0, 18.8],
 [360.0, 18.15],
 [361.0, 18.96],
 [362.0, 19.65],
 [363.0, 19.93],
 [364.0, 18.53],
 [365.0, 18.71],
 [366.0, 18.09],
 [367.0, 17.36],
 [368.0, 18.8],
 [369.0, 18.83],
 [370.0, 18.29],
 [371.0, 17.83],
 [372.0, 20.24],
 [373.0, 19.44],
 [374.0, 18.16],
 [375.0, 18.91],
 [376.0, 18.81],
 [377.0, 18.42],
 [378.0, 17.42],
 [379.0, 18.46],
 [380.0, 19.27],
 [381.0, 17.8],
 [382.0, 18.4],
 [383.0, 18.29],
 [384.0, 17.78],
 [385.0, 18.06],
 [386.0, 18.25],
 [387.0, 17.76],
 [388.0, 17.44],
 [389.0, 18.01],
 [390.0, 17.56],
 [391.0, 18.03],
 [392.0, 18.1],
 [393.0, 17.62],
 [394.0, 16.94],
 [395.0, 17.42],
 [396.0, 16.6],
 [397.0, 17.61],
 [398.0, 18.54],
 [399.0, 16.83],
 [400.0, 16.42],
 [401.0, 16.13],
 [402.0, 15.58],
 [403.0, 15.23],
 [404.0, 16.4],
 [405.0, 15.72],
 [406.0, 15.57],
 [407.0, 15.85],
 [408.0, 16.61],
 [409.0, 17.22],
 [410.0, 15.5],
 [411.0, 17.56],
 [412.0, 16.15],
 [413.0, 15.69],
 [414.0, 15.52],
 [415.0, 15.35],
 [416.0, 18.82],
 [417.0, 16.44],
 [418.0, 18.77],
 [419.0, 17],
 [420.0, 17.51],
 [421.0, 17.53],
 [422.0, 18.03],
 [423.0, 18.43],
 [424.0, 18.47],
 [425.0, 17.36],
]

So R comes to 1.1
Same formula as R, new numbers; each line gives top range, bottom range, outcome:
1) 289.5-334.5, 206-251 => 1.07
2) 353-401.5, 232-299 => 0.91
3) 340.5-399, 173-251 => 1.03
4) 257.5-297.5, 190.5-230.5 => 1.16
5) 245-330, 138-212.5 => 1.16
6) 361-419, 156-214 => 1.03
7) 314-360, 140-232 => 1.09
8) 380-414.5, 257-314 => 0.84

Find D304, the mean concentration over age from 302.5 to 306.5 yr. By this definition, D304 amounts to 19.9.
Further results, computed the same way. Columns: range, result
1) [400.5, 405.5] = 15.8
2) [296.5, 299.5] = 20.8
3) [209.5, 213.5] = 17.1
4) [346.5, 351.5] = 19.2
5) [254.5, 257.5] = 20.1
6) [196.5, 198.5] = 16.2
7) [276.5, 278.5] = 20.2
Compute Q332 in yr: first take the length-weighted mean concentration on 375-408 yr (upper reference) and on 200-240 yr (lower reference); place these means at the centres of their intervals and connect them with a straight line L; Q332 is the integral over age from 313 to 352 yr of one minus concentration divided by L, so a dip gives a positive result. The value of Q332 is -3.9 yr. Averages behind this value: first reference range 18.3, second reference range 17.4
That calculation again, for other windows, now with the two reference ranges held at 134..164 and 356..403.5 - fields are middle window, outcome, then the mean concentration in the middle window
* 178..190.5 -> 0.57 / 17.2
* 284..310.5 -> -3.15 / 20.2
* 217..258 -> -2.79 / 19.3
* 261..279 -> -2.38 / 20.4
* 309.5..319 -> -0.95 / 19.9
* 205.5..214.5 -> 0.42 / 17.2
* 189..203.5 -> 1.20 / 16.5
